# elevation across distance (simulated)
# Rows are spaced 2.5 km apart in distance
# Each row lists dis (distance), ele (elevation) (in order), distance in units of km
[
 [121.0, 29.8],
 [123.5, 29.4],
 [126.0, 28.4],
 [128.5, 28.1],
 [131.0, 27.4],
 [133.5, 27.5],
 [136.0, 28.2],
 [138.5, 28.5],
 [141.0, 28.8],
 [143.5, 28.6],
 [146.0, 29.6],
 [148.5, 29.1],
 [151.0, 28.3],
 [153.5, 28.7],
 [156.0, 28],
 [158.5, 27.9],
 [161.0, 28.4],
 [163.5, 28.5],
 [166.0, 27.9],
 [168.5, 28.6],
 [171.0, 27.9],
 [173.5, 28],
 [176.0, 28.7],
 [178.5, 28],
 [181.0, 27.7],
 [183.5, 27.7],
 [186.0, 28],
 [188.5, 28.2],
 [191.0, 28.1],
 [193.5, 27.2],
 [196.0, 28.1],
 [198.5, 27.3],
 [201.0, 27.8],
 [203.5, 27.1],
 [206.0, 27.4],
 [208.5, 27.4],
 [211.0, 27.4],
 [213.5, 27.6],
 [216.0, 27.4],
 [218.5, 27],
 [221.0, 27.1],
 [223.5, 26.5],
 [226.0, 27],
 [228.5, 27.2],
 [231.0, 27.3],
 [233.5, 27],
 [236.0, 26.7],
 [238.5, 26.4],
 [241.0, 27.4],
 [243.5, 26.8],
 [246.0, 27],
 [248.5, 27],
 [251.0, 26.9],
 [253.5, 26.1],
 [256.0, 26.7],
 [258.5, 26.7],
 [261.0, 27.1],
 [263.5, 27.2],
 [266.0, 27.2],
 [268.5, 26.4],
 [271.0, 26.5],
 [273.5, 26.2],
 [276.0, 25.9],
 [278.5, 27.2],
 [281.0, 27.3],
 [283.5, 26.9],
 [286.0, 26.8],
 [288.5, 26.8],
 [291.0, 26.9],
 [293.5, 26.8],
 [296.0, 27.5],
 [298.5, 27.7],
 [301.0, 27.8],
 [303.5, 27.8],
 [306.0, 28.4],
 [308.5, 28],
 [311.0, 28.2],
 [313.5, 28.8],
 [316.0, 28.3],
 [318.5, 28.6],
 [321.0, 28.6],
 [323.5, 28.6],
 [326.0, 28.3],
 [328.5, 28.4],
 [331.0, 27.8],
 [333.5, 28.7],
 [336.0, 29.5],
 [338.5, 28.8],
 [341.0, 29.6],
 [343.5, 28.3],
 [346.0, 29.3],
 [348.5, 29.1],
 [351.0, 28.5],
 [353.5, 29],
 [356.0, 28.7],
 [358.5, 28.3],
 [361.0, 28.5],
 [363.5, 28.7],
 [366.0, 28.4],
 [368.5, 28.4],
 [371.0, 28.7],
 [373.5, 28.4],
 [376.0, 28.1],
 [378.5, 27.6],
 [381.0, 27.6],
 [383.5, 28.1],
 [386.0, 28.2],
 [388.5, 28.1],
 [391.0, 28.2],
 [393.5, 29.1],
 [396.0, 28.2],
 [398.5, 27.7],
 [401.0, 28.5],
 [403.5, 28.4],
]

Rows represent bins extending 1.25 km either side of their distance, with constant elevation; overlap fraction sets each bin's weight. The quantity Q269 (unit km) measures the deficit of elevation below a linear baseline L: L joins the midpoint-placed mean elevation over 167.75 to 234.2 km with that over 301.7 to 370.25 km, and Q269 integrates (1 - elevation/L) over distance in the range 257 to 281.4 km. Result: 1.2 km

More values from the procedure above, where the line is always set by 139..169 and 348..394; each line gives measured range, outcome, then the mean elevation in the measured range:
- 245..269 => 1.37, 26.8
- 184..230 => 1.71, 27.4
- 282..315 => 1.00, 27.6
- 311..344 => -0.25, 28.6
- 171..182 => 0.17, 28.1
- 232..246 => 0.78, 26.9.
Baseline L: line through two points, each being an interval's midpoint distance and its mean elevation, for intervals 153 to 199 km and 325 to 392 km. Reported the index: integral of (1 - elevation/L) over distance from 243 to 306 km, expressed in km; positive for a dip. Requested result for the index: 3.0 km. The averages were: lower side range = 28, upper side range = 28.5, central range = 27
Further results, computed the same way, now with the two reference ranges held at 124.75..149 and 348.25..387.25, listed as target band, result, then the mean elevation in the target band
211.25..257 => 2.30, 27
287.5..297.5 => 0.48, 27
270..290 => 1.18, 26.7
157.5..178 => 0.12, 28.2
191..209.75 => 0.58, 27.5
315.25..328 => -0.05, 28.5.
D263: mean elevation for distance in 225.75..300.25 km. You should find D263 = 26.9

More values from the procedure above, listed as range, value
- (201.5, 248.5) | 27.1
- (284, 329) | 27.9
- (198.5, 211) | 27.4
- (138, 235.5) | 27.9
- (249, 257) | 26.6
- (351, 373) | 28.6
